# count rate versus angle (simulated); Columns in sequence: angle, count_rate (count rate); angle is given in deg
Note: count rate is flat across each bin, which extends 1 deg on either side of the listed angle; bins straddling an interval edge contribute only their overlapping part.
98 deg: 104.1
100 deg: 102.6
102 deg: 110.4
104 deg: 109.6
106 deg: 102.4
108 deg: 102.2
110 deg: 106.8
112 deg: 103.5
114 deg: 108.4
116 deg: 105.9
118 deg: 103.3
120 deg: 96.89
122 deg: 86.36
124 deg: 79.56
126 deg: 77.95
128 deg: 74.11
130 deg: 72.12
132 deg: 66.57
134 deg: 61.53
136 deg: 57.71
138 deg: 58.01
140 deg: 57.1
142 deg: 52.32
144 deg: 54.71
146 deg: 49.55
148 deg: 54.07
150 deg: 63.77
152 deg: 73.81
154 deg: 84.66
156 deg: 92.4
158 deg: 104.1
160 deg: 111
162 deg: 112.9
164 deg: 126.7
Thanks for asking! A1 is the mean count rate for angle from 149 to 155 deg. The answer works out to 74.1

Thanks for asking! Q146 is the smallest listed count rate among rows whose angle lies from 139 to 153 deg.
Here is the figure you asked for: 49.55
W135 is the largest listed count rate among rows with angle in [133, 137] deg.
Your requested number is 61.53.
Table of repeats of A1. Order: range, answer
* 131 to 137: 61.9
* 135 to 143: 56.3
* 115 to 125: 94.4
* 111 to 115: 106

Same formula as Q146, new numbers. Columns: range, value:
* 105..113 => 102.2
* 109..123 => 86.36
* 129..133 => 66.57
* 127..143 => 52.32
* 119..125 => 79.56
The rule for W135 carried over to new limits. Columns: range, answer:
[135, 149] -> 58.01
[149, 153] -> 73.81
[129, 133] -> 72.12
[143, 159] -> 104.1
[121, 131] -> 86.36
